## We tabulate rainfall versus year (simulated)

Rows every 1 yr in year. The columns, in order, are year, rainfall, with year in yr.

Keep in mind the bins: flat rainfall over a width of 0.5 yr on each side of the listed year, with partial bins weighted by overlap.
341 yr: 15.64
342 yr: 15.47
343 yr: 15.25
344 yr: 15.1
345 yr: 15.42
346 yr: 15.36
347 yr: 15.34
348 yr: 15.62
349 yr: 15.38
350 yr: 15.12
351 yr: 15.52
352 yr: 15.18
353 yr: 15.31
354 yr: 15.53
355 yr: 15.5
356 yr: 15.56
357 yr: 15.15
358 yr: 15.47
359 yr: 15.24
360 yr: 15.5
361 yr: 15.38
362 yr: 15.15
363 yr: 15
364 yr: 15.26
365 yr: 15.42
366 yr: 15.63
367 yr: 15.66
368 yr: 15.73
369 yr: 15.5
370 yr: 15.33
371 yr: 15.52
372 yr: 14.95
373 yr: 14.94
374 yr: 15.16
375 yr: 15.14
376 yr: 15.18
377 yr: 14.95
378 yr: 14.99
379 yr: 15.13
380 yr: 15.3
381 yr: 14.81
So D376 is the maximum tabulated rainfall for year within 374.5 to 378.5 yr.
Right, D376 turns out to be 15.18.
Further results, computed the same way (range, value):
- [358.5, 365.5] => 15.5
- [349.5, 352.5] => 15.52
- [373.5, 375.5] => 15.16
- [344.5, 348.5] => 15.62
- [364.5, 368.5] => 15.73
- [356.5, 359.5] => 15.47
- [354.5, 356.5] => 15.56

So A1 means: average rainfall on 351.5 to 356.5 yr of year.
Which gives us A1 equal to 15.4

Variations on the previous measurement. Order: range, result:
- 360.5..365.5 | 15.2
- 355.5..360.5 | 15.4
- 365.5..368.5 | 15.7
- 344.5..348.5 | 15.4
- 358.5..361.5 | 15.4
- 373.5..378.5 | 15.1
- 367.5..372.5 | 15.4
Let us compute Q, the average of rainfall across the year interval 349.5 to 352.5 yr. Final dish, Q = 15.3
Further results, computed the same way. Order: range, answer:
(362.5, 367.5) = 15.4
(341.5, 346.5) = 15.3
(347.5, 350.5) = 15.4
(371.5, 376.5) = 15.1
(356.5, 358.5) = 15.3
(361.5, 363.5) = 15.1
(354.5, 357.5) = 15.4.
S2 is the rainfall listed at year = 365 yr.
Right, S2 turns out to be 15.42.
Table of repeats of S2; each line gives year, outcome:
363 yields 15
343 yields 15.25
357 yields 15.15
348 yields 15.62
